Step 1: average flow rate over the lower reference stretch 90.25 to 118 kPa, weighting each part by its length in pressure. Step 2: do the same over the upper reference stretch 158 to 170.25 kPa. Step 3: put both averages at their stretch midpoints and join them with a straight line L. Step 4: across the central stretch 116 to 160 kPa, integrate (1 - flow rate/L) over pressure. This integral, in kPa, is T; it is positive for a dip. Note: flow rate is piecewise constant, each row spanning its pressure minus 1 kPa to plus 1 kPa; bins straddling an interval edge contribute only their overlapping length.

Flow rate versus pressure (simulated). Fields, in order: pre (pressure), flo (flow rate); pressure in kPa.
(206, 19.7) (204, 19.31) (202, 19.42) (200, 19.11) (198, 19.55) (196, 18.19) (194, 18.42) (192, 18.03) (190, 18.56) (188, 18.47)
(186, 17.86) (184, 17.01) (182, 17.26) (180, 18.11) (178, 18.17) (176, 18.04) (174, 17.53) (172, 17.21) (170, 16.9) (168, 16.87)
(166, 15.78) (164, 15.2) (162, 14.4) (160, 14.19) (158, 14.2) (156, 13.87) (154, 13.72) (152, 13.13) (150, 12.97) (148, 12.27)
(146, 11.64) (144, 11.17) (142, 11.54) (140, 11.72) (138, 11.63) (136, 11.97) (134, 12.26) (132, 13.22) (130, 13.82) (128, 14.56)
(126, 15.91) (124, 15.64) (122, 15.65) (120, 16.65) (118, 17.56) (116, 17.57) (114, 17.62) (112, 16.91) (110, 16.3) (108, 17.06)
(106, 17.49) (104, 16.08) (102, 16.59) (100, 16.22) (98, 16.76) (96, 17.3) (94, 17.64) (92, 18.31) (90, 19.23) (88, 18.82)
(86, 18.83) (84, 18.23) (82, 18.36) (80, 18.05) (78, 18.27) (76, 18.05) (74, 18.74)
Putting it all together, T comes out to 6.7 kPa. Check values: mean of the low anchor 17.1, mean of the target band 13.7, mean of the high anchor 15.4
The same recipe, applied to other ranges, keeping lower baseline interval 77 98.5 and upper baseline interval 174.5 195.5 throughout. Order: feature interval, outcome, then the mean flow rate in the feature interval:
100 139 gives 5.6 kPa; 15.5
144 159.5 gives 4.3 kPa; 13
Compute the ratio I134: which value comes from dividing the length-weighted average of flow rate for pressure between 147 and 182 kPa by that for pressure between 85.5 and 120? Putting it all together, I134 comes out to 0.89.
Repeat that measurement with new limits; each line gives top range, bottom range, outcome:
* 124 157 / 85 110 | 0.74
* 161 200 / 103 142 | 1.15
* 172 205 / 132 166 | 1.41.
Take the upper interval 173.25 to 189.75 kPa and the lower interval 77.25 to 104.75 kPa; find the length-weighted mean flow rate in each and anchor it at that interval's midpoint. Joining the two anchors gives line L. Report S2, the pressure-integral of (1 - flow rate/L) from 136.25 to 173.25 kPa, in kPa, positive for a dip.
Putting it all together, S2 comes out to 8.4 kPa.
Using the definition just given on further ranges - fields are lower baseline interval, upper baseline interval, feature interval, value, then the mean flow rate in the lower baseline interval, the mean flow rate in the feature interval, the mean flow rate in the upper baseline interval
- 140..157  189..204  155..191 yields -2.2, 12.5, 16.6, 18.8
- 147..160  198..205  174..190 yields -0.9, 13.4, 17.9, 19.3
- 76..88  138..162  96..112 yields -0.1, 18.4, 16.7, 12.8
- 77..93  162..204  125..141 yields 4.4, 18.5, 13.1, 17.7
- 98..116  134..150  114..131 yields -1.6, 16.8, 16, 11.8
